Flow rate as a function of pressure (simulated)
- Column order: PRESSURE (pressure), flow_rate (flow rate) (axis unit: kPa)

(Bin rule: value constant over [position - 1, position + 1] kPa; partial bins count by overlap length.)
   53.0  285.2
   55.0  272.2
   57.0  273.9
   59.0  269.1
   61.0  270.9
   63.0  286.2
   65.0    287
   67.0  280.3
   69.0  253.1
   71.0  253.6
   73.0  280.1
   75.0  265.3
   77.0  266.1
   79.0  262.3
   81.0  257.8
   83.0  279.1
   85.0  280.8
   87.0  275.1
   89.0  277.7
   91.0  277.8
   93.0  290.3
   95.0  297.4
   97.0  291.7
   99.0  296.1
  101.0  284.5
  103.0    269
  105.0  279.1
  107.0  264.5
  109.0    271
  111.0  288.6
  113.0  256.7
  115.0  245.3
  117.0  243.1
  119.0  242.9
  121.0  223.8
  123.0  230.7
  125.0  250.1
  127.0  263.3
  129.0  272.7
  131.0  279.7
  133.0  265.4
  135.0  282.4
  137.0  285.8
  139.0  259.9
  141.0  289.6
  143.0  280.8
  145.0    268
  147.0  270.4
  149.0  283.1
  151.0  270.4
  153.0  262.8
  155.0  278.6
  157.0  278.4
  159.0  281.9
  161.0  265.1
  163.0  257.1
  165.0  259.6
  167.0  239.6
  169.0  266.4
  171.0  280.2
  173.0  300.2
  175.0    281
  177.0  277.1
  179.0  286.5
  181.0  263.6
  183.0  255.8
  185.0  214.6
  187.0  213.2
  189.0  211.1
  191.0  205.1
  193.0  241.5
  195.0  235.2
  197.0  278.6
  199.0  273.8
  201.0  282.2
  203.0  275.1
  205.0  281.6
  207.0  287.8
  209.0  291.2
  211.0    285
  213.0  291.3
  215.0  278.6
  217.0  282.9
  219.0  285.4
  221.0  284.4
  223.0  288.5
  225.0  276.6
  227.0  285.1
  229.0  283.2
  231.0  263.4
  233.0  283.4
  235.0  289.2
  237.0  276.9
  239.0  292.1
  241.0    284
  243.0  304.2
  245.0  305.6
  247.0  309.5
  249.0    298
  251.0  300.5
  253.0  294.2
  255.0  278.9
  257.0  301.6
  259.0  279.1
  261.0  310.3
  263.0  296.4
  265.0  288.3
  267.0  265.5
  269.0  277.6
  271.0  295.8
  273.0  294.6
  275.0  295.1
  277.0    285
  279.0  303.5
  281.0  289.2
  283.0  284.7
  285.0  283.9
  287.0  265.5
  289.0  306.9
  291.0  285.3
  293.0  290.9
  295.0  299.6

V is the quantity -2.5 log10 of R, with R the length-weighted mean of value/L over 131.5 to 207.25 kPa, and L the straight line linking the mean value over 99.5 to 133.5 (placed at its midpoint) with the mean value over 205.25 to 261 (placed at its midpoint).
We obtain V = 0.032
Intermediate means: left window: 261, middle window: 265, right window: 288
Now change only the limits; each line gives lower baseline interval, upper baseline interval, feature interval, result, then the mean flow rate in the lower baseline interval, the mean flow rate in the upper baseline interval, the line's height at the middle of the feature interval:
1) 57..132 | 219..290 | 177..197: 0.17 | 269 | 289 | 281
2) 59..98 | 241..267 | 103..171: 0.06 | 275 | 295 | 282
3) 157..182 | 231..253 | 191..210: 0.05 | 272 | 293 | 281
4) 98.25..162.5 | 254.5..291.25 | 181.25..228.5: 0.05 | 268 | 289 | 279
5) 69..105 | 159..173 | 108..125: 0.09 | 276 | 266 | 272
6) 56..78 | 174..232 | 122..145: 0.00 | 271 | 268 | 270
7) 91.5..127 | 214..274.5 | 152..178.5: 0.02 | 266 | 289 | 275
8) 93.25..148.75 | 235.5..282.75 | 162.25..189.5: 0.08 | 269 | 292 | 278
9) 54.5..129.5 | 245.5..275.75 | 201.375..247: 0.01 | 269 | 293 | 287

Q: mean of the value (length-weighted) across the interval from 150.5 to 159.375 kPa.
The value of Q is 274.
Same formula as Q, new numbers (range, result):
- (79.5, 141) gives 270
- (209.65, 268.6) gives 288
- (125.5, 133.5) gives 269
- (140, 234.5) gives 270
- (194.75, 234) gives 281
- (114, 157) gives 265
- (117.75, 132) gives 252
